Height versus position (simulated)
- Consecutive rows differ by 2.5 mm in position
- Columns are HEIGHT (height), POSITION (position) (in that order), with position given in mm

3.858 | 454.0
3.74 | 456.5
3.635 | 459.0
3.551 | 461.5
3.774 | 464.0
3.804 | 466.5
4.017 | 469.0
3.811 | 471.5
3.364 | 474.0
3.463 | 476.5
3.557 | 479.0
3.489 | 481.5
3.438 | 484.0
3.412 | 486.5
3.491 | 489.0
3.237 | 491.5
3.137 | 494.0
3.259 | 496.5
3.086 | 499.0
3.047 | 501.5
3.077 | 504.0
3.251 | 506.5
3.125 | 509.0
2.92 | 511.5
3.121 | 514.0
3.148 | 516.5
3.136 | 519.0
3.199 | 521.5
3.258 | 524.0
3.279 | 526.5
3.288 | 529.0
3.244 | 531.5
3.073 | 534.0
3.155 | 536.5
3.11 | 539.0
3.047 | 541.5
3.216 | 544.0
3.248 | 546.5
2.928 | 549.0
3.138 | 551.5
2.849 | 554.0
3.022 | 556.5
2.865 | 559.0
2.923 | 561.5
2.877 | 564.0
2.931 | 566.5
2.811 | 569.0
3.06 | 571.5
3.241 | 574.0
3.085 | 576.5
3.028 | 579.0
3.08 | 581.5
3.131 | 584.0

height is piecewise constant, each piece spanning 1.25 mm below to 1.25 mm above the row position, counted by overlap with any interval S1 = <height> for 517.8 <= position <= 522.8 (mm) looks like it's 3.17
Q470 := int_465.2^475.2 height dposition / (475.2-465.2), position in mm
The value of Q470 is 3.75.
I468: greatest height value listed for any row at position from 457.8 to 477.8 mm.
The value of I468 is 4.017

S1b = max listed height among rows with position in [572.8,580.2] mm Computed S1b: 3.241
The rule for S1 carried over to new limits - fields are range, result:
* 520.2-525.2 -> 3.23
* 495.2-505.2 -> 3.12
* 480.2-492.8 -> 3.41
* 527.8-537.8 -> 3.19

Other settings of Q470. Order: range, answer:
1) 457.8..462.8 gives 3.59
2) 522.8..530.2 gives 3.28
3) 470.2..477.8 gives 3.55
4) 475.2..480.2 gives 3.51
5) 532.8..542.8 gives 3.1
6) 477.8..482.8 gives 3.52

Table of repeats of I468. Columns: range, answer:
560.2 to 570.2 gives 2.931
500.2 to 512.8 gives 3.251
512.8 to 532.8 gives 3.288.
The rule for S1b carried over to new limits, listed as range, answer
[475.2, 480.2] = 3.557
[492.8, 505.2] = 3.259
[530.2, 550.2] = 3.248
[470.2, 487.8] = 3.811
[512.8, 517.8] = 3.148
